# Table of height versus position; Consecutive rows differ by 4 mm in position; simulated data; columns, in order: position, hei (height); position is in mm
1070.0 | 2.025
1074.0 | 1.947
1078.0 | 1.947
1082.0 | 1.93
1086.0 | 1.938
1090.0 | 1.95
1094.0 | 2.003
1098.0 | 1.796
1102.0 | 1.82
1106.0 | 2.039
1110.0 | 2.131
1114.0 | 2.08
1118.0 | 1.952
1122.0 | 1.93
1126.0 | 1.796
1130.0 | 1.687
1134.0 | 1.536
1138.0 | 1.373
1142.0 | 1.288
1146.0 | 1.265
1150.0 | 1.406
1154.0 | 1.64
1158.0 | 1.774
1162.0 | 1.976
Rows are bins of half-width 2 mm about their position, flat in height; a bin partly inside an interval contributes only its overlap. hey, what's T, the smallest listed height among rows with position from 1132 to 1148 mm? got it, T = 1.265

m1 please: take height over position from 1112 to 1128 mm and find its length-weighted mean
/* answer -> 1.94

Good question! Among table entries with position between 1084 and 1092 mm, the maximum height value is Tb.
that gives 1.95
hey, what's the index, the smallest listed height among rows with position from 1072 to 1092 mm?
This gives 1.93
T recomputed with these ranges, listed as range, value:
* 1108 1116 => 2.08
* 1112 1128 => 1.796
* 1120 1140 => 1.373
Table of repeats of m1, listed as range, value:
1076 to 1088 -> 1.94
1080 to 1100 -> 1.92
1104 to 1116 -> 2.08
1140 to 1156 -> 1.4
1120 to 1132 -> 1.8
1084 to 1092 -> 1.94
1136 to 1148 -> 1.31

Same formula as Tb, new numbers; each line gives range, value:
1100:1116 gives 2.131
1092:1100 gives 2.003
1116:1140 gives 1.952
